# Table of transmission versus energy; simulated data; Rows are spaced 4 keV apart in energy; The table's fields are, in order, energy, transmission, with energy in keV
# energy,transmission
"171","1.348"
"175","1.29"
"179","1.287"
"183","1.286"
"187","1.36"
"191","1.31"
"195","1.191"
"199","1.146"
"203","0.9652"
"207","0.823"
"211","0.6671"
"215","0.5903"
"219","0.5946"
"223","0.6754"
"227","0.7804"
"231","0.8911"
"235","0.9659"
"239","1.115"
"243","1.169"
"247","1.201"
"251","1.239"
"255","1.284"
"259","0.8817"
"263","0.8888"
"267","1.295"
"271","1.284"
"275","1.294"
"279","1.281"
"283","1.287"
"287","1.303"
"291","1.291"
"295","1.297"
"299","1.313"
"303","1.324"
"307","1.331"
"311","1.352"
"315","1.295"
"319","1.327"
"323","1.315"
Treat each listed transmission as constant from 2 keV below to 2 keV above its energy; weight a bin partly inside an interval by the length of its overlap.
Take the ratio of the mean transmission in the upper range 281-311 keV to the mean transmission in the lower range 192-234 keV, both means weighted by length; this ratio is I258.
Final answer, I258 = 1.5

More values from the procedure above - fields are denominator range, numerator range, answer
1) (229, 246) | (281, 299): 1.24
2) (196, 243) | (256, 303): 1.43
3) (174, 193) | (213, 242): 0.62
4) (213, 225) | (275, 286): 2.08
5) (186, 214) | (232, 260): 1.08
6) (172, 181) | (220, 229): 0.55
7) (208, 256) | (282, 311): 1.42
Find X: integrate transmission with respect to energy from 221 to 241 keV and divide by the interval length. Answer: 0.886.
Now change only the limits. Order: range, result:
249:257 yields 1.26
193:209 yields 1.03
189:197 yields 1.25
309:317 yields 1.32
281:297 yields 1.29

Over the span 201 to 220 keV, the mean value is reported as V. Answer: 0.735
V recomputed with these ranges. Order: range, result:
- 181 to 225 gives 0.964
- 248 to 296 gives 1.22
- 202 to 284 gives 1.01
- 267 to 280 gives 1.29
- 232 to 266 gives 1.09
